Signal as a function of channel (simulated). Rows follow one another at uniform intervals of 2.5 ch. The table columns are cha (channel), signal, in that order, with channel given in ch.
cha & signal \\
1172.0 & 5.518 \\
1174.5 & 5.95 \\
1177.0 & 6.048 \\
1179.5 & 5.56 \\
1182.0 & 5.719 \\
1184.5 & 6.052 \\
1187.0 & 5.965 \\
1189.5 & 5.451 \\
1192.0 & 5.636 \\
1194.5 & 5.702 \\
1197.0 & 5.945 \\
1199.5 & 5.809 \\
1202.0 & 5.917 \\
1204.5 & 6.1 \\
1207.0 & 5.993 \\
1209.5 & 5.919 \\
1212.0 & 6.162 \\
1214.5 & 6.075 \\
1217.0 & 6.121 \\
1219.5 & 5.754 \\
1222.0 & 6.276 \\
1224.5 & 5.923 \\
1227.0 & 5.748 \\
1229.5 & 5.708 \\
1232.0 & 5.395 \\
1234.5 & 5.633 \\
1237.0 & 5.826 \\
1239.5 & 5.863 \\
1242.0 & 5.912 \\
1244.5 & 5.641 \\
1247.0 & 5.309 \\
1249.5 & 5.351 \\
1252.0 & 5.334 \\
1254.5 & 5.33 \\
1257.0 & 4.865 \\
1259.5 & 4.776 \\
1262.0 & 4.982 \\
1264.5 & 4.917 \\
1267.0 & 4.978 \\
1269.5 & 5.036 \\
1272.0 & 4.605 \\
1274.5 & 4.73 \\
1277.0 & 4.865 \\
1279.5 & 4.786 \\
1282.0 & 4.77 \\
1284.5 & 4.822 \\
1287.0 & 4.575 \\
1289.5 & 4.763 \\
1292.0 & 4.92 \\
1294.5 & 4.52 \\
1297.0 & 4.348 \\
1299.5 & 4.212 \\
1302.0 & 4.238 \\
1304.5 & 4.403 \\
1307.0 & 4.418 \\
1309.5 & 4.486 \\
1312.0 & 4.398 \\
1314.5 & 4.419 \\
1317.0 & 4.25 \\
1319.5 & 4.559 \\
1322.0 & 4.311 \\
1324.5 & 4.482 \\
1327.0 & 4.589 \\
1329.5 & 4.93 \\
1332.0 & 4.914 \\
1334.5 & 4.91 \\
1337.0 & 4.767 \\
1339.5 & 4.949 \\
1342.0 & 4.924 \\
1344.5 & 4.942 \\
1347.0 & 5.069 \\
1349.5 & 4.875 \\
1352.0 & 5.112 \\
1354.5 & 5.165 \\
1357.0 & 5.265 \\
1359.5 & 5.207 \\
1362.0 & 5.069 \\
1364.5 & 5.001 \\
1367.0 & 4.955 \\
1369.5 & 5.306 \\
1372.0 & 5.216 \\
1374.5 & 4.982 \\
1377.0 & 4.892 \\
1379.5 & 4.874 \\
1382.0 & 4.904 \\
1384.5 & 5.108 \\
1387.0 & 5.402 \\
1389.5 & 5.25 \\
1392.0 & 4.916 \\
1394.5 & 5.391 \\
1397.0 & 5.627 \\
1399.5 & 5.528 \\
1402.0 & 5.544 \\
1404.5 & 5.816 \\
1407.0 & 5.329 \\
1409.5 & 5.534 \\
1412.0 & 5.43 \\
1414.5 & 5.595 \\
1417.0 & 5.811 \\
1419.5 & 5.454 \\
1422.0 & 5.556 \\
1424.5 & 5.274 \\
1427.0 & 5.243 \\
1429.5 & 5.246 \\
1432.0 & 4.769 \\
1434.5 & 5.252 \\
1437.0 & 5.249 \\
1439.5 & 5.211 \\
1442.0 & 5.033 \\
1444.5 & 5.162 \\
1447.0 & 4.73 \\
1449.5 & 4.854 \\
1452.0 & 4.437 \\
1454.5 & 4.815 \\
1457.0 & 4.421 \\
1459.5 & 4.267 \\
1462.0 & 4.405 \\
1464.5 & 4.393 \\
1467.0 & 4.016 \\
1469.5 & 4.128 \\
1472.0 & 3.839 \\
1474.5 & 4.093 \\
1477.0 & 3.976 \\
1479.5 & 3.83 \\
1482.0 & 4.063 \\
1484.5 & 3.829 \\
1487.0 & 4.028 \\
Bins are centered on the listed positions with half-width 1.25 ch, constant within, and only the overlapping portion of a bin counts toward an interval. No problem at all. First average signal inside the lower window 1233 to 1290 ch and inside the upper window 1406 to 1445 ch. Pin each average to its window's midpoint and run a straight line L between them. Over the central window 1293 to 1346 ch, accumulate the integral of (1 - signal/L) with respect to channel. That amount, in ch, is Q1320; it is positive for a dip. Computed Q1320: 6.3 ch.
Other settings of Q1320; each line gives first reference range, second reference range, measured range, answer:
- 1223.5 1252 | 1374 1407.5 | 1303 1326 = 4.4 ch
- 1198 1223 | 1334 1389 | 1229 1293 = 6.3 ch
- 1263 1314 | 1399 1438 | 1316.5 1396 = 1.3 ch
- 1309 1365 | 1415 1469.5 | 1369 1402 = -2.3 ch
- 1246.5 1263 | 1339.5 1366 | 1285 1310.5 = 3.0 ch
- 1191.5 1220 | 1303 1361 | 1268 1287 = 1.7 ch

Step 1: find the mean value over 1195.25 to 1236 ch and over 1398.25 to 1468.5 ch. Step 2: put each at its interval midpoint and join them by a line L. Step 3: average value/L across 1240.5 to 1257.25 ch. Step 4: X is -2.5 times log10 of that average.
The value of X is 0.07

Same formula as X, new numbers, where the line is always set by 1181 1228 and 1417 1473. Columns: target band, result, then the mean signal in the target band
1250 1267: 0.13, 5.04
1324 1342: 0.11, 4.81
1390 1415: -0.09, 5.46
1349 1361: 0.02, 5.14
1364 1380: 0.03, 5.04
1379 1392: 0.00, 5.1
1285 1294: 0.17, 4.74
